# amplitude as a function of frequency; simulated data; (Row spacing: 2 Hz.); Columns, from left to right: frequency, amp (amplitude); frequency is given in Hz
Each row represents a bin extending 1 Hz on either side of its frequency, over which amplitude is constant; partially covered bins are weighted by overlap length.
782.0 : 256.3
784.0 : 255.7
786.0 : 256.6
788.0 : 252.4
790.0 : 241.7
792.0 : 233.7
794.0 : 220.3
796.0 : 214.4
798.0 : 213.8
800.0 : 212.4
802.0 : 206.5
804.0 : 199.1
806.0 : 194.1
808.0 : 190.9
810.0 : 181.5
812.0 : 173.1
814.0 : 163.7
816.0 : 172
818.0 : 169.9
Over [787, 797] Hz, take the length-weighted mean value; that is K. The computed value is 232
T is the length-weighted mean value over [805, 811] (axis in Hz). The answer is 189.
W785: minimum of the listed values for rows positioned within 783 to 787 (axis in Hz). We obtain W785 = 255.7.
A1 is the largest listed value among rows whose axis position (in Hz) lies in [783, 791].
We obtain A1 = 256.6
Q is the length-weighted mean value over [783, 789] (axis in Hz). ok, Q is 255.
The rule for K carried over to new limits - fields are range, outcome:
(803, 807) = 197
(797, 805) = 208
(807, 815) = 177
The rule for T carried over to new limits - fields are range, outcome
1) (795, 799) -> 214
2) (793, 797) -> 217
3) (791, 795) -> 227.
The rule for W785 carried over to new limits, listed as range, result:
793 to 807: 194.1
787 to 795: 220.3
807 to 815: 163.7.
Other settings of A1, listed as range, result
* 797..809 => 213.8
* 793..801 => 220.3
